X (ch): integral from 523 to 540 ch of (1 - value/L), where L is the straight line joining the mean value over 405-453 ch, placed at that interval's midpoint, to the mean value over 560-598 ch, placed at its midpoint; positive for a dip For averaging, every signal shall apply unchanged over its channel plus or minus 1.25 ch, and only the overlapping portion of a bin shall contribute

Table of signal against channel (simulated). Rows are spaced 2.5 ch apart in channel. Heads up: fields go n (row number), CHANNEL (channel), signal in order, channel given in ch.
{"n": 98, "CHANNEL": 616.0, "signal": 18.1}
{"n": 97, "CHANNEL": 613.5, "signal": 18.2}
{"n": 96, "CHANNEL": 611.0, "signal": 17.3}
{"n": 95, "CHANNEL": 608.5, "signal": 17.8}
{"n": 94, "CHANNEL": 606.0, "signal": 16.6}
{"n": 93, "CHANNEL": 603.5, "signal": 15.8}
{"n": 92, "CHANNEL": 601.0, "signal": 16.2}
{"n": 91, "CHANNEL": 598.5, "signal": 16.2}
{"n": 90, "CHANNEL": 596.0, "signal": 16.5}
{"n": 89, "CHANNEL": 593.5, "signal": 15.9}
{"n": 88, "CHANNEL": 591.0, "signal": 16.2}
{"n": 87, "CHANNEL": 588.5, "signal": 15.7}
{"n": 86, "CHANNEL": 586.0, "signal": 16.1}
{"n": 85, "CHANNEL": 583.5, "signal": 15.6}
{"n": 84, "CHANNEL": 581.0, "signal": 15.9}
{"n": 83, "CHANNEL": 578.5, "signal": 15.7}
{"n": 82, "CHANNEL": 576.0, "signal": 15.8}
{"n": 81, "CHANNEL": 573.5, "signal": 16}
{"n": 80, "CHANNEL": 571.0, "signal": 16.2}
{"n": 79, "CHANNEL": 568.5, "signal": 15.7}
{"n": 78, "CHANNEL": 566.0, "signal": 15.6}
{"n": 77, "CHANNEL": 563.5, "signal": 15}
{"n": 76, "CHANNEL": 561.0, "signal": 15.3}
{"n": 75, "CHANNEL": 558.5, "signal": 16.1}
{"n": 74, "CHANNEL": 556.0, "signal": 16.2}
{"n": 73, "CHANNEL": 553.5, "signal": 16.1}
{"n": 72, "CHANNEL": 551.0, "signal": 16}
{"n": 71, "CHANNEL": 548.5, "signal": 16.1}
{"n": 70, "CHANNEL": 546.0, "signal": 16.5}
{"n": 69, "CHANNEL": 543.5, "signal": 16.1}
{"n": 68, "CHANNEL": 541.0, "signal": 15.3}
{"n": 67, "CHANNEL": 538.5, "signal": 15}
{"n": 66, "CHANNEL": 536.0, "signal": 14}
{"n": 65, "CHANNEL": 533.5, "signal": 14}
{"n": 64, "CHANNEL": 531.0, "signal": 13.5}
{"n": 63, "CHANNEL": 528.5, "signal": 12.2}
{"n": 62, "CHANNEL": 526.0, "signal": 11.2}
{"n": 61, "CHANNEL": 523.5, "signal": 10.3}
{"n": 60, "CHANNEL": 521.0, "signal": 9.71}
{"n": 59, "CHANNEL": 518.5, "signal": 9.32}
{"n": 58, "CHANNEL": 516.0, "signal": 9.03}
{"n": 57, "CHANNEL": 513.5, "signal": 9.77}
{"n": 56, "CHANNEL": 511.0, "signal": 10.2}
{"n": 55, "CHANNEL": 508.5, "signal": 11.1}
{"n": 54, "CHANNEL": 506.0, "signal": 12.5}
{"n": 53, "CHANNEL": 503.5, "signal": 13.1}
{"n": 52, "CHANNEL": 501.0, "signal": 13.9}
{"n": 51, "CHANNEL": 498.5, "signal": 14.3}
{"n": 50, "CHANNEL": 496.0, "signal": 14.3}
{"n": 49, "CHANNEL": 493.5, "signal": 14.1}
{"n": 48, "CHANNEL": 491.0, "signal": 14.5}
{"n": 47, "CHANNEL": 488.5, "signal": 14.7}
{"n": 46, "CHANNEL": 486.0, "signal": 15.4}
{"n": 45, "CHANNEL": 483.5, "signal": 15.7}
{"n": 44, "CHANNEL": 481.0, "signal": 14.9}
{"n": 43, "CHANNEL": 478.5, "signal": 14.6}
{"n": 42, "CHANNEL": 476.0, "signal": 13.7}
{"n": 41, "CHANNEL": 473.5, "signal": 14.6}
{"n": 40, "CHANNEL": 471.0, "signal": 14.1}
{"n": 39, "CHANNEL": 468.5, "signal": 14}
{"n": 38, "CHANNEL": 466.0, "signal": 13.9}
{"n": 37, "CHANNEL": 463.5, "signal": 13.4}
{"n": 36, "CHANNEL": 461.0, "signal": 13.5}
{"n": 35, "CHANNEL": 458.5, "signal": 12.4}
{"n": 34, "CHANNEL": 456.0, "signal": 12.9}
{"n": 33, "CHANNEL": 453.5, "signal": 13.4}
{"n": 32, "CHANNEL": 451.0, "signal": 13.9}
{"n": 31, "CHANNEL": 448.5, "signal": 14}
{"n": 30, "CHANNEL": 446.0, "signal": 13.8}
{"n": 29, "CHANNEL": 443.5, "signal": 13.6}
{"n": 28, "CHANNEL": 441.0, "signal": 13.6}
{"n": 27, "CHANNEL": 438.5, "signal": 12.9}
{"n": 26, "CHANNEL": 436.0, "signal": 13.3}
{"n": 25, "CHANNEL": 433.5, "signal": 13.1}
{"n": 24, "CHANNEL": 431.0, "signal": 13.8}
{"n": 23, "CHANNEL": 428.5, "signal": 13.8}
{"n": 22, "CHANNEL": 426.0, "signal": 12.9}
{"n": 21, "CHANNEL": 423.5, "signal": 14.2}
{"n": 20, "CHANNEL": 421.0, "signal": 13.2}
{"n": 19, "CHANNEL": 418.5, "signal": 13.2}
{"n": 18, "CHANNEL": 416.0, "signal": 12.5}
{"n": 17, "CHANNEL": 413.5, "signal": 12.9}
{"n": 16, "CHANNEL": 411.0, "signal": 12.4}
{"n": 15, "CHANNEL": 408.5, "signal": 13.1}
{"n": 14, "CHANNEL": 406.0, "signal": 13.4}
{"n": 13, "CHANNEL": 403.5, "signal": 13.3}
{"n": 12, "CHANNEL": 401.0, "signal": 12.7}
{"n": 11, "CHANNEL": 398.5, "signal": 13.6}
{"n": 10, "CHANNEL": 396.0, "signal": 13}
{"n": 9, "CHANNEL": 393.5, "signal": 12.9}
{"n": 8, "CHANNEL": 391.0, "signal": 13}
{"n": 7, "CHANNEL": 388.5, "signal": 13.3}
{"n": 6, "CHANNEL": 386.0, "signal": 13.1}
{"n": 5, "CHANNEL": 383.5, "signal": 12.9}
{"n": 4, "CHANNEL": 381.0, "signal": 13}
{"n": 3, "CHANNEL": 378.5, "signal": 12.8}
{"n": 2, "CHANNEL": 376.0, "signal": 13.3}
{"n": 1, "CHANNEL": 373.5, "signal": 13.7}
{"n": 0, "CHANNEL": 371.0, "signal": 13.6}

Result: 2.3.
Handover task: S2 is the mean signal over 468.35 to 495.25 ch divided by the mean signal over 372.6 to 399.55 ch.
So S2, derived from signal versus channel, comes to 1.11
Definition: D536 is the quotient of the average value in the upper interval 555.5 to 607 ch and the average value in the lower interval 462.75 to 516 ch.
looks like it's 1.17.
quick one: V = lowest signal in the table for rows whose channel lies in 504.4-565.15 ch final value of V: 9.03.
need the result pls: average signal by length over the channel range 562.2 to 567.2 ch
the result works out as 15.3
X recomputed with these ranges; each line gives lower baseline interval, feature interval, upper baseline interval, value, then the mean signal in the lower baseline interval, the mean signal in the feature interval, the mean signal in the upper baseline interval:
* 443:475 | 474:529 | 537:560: 7.4 ch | 13.7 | 12.7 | 15.9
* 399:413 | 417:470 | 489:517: -2.7 ch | 13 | 13.5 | 12.5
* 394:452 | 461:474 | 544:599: 0.2 ch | 13.3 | 13.9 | 15.9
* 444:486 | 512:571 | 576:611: 5.7 ch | 14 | 13.9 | 16.2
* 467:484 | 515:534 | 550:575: 5.2 ch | 14.5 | 11.1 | 15.8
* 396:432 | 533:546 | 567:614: 0.2 ch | 13.2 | 15.1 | 16.2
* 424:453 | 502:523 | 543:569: 6.1 ch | 13.5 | 10.6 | 15.9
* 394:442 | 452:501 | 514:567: -2.2 ch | 13.2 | 14.1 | 13.9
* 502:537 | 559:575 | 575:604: -1.3 ch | 11.4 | 15.7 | 16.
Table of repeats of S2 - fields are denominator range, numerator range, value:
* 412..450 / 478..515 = 1.01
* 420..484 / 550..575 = 1.15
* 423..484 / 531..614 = 1.16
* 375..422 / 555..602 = 1.22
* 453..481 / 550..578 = 1.15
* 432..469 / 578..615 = 1.22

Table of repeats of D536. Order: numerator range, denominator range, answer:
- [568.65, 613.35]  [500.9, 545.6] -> 1.32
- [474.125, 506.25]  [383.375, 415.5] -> 1.10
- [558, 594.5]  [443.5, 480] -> 1.15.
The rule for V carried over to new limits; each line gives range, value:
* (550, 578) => 15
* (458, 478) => 12.4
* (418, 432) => 12.9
